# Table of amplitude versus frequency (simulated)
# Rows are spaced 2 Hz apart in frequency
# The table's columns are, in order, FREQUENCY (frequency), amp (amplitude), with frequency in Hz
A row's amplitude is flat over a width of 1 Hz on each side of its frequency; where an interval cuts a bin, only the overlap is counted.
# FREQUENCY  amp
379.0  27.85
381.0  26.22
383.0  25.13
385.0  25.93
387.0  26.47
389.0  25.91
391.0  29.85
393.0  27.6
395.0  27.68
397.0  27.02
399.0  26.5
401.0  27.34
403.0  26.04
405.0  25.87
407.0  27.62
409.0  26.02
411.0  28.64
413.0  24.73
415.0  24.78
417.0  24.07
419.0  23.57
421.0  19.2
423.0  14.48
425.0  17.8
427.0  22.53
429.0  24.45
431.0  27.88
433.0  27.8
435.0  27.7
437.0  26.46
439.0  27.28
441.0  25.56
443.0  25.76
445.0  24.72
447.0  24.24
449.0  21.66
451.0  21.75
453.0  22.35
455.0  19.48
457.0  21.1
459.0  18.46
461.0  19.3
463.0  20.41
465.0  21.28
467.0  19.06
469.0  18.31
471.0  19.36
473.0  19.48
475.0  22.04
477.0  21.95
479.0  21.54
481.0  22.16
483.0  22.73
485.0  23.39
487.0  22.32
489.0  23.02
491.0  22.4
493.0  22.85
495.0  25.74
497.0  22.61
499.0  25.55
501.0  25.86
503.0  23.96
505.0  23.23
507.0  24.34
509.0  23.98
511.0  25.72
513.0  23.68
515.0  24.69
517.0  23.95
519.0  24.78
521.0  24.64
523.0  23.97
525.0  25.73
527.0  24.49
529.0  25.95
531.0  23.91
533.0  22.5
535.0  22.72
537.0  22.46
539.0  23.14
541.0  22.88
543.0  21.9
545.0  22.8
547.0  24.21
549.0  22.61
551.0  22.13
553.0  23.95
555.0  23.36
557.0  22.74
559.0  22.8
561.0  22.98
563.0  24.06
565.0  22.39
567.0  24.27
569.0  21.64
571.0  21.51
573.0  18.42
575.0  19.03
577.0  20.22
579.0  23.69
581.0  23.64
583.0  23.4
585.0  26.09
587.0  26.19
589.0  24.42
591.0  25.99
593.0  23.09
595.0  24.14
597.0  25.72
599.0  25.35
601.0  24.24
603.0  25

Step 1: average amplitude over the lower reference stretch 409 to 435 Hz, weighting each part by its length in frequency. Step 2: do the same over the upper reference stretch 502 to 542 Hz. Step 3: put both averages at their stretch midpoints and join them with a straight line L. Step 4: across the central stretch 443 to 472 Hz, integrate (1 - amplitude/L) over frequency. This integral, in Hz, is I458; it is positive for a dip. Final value 3.4 Hz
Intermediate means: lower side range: 23.6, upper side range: 24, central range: 21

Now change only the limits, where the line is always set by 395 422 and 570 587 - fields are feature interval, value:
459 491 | 4.2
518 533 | -0.9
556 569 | -0.3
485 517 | -0.3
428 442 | -0.9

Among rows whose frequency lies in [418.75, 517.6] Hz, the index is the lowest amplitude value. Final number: 14.48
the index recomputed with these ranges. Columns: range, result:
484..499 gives 22.32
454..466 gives 18.46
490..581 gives 18.42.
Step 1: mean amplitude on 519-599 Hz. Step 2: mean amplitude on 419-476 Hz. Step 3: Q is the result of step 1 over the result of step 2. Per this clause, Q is 1.05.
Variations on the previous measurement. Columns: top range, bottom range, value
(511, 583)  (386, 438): 0.91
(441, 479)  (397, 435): 0.87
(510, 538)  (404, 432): 1.02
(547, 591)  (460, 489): 1.09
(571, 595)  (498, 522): 0.94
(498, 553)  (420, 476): 1.08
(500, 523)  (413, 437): 1.05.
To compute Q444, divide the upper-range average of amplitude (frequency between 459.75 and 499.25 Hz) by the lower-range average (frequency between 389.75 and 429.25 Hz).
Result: 0.87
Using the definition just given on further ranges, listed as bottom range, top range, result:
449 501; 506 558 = 1.10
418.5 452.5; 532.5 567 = 0.97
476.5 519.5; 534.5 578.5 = 0.95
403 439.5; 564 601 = 0.95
